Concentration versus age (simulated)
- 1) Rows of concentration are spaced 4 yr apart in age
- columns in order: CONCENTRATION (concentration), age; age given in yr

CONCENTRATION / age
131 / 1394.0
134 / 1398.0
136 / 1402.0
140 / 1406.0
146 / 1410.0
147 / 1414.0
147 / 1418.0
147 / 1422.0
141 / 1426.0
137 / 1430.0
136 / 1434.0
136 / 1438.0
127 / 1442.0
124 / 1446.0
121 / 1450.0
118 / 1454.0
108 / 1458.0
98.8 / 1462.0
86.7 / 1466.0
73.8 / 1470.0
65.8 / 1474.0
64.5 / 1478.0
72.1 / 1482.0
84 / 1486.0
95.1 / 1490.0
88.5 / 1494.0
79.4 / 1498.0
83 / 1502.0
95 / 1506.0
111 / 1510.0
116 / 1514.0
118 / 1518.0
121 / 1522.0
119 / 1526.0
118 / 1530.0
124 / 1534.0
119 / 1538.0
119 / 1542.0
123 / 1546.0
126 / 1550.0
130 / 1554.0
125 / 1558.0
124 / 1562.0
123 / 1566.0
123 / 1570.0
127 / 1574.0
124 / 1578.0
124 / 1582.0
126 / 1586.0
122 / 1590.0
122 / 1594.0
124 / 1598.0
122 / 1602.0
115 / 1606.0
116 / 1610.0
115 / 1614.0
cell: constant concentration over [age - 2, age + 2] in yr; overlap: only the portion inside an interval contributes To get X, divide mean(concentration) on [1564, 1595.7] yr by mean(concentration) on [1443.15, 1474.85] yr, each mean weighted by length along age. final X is 1.22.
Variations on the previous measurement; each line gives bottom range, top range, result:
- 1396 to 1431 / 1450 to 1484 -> 0.62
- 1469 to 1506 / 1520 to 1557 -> 1.54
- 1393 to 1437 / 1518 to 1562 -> 0.87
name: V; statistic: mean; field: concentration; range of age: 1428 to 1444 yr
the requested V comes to 134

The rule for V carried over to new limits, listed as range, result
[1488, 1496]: 91.8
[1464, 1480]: 72.7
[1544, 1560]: 126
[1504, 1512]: 103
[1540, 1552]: 123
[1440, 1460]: 120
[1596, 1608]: 120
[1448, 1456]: 120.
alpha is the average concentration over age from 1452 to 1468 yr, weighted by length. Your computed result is 103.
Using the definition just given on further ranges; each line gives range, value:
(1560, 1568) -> 124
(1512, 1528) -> 118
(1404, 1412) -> 143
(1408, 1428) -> 146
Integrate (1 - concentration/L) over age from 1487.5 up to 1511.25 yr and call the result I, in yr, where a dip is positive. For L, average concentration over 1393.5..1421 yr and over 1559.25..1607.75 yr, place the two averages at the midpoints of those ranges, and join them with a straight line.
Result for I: 7.3 yr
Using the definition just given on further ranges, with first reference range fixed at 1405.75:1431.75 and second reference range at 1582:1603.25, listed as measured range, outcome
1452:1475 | 7.58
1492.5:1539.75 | 8.70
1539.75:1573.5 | 0.88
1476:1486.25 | 4.86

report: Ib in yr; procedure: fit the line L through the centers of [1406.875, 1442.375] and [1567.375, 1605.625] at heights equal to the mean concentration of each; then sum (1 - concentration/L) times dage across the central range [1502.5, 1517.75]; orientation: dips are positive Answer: 3.0 yr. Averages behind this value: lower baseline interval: 141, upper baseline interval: 123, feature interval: 106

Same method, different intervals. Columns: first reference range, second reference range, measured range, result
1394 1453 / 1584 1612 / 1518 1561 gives 1.3 yr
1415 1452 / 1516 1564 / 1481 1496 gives 5.0 yr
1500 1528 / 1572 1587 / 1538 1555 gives -0.9 yr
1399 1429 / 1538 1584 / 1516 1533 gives 1.3 yr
